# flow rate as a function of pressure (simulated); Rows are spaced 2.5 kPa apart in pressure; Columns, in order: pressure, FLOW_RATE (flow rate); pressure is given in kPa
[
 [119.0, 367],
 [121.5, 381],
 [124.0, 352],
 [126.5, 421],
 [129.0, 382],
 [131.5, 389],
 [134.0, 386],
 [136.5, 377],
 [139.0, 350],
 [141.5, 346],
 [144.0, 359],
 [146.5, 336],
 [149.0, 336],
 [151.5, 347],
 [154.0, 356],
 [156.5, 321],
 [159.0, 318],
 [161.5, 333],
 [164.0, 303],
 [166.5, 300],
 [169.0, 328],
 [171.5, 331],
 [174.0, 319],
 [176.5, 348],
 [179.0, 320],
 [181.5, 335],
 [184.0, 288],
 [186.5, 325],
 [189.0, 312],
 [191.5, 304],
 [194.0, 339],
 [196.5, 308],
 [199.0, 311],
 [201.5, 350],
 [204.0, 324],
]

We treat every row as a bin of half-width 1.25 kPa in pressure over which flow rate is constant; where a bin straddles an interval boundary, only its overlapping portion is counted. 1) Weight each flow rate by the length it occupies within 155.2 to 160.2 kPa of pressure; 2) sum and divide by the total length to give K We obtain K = 320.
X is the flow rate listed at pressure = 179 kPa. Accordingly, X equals 320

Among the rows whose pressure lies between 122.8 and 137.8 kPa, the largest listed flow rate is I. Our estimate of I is 421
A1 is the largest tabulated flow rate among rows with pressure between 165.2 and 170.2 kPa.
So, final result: 328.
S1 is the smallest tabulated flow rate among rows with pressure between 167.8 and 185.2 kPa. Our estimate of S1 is 288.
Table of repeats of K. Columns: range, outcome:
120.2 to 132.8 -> 385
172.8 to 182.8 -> 330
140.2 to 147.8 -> 347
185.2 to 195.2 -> 320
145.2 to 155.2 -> 344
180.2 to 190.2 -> 315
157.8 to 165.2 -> 318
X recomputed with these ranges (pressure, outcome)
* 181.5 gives 335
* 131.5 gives 389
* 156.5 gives 321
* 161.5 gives 333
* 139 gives 350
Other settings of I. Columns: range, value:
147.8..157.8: 356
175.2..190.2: 348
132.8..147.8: 386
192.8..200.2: 339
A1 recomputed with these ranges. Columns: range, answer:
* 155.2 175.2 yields 333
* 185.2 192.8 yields 325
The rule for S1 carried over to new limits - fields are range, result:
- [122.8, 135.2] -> 352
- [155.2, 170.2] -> 300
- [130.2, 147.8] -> 336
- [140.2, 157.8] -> 321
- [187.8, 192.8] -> 304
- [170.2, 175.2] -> 319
